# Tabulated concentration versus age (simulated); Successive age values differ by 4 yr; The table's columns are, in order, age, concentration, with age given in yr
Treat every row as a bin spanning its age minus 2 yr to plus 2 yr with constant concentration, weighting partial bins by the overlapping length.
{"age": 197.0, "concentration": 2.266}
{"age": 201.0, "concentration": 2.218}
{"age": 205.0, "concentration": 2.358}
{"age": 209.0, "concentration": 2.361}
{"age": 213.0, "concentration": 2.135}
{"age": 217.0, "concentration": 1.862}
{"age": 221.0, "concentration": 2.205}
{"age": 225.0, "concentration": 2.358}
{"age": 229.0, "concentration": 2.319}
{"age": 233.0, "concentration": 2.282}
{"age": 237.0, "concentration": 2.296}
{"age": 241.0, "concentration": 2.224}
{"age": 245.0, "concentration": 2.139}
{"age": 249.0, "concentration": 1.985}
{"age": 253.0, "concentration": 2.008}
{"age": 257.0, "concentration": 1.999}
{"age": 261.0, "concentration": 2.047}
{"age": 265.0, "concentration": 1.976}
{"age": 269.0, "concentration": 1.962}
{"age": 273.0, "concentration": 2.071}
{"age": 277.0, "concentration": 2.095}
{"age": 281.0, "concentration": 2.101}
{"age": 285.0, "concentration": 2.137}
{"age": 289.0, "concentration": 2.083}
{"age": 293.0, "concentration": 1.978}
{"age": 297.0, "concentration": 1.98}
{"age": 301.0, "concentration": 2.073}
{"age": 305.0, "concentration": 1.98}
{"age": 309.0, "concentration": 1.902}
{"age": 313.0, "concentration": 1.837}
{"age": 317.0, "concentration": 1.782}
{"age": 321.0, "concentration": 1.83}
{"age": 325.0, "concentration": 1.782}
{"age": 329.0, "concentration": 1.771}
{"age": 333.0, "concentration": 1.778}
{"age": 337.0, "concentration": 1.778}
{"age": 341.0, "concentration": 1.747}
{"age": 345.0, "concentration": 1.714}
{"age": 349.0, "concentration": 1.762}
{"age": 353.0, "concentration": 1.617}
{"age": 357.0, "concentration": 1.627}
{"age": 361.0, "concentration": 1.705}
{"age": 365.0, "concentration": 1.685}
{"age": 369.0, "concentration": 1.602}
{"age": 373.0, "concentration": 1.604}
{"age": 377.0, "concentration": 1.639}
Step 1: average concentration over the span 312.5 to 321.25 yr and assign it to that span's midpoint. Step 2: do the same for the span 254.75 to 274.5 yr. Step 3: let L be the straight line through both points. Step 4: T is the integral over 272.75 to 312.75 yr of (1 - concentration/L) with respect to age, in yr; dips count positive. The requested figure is -2.7 yr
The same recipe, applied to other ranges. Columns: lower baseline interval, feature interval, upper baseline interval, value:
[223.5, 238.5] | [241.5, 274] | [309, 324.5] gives 1.94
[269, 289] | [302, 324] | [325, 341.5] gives 0.21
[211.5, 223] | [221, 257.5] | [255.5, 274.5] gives -2.65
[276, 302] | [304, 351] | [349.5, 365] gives 0.92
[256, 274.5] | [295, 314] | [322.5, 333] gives -0.97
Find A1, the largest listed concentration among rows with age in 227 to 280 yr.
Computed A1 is 2.319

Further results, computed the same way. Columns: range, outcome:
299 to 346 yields 2.073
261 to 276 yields 2.071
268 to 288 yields 2.137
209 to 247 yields 2.361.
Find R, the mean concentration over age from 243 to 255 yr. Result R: 2.04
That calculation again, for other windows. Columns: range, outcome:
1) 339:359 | 1.69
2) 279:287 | 2.12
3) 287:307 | 2.02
